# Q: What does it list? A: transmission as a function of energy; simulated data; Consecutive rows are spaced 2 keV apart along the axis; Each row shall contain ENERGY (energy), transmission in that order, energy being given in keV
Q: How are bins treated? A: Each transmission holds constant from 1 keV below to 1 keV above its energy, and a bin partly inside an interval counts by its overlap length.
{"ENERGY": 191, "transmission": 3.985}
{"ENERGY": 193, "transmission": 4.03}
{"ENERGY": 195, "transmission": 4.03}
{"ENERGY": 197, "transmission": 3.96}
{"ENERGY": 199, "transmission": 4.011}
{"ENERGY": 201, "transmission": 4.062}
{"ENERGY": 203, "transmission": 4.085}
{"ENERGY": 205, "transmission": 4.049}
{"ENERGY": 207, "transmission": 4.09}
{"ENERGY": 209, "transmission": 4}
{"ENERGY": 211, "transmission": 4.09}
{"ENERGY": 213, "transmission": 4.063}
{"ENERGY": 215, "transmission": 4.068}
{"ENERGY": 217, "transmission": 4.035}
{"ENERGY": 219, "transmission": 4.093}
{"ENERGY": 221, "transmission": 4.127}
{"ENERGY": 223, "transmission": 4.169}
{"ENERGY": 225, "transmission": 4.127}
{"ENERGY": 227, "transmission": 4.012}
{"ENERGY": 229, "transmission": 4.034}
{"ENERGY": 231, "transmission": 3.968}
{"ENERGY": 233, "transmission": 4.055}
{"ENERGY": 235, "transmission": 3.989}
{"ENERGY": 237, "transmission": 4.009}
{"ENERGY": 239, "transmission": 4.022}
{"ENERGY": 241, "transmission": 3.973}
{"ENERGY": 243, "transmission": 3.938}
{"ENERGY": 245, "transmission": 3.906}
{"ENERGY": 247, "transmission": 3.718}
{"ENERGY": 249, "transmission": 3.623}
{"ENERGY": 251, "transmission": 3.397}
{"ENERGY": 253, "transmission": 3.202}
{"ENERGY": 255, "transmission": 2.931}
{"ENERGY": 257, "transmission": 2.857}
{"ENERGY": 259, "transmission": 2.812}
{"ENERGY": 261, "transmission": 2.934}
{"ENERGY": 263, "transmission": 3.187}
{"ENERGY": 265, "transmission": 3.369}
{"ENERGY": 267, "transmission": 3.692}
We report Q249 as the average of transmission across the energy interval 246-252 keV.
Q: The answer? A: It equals 3.58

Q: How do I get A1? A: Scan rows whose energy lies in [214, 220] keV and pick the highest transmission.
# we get 4.093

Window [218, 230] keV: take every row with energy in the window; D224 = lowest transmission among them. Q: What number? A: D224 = 4.012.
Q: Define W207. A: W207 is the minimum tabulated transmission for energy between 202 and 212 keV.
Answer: 4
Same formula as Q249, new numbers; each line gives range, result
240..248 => 3.88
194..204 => 4.03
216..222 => 4.08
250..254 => 3.3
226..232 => 4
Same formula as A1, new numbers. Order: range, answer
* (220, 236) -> 4.169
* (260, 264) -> 3.187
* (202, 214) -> 4.09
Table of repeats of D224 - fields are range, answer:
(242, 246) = 3.906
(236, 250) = 3.623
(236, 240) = 4.009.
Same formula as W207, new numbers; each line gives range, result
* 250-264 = 2.812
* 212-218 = 4.035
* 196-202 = 3.96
